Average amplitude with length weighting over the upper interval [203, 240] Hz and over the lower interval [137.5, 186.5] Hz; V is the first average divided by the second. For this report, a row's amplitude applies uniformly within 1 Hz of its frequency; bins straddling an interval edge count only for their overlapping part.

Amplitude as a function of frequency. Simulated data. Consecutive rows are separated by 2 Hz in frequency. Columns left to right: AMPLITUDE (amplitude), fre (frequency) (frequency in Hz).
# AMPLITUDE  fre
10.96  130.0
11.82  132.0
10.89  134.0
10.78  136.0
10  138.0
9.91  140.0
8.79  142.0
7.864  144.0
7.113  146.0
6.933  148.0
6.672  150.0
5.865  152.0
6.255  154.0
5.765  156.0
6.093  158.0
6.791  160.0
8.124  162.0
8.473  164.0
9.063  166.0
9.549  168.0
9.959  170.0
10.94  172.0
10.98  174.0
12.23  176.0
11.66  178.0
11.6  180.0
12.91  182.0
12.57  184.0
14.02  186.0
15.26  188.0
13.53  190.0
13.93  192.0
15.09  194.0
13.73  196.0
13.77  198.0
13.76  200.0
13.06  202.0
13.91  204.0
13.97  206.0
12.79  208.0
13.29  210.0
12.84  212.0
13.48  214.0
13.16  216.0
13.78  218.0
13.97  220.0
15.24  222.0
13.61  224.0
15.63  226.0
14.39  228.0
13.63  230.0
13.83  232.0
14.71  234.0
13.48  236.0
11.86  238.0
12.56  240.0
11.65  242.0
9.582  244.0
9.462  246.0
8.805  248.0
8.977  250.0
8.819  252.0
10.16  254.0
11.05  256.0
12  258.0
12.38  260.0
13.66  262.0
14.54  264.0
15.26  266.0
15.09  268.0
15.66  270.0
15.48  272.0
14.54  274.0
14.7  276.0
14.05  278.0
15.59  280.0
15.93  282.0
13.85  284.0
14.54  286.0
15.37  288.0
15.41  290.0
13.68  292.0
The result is 1.5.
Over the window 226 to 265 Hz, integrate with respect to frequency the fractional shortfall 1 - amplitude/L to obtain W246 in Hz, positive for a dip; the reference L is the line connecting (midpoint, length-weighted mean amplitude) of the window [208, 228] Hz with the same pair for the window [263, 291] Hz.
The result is 6.5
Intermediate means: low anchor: 13.9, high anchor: 15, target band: 12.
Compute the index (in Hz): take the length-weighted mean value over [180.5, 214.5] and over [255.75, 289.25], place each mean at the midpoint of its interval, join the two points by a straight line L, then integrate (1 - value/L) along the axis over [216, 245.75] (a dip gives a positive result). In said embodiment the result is 1.38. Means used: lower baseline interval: 13.6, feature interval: 13.3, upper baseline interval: 14.4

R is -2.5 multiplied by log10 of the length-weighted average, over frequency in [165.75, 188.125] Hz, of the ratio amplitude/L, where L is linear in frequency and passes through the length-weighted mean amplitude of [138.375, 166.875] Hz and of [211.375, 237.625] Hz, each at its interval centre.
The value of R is -0.202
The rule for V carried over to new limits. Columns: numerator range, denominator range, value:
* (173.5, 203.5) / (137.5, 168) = 1.74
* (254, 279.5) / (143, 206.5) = 1.31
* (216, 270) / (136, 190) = 1.33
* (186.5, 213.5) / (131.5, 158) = 1.68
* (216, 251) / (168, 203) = 0.99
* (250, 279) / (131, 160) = 1.62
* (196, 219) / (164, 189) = 1.16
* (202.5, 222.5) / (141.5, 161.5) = 2.00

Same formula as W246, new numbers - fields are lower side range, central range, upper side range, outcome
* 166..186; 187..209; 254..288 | -3.40 Hz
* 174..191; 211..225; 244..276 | -1.21 Hz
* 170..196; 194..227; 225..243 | -1.48 Hz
